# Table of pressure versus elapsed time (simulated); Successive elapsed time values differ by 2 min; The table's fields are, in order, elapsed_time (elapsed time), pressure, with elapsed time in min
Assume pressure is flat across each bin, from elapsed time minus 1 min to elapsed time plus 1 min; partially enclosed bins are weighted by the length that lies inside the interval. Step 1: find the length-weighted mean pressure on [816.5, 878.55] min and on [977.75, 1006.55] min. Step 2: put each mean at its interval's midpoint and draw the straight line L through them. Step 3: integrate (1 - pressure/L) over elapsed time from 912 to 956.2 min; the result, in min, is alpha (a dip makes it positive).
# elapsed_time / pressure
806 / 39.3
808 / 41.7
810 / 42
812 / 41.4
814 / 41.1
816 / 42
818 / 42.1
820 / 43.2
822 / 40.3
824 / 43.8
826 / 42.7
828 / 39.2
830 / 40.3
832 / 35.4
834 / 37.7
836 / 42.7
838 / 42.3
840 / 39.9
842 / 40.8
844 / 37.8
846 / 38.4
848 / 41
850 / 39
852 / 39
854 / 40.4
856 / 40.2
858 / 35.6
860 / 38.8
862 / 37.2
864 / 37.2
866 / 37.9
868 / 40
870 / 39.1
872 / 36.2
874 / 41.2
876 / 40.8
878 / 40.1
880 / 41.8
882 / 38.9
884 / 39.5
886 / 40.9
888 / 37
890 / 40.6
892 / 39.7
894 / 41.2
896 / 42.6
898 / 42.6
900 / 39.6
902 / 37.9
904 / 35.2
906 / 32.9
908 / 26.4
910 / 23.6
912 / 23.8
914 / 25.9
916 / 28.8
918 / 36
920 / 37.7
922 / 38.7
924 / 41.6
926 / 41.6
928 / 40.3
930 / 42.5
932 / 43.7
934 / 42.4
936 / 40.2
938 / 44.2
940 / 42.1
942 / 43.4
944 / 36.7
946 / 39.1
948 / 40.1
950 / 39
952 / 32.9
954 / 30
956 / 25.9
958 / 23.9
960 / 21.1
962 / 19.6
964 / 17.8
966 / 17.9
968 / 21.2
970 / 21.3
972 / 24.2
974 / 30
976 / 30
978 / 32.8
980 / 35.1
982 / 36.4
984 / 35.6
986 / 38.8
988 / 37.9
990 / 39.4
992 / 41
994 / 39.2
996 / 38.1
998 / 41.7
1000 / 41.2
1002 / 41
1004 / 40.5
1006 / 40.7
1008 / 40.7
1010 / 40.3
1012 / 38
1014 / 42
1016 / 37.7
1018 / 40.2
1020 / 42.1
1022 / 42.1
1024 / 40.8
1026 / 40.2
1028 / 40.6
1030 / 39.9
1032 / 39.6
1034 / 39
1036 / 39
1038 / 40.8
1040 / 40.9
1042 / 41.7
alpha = 1.6 min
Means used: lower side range 39.7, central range 37.8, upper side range 38.7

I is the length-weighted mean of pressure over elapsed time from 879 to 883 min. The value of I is 40.3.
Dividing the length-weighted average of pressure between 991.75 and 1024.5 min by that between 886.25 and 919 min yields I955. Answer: 1.16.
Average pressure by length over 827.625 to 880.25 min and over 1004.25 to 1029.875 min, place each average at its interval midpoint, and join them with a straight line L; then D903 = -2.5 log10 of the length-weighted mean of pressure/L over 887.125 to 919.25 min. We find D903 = 0.15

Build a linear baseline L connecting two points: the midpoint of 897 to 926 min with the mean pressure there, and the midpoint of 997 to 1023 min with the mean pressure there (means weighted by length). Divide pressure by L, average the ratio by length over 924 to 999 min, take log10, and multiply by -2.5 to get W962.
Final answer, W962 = 0.086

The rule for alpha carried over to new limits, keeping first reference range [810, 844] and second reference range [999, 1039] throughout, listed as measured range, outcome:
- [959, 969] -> 5.18 min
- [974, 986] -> 1.89 min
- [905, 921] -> 4.43 min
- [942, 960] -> 3.20 min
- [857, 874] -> 1.17 min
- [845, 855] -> 0.31 min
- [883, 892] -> 0.26 min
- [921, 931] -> -0.09 min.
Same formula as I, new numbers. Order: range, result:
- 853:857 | 40.3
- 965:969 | 19.5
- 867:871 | 39.5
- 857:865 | 37.2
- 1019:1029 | 41.2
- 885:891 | 39.5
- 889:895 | 40.5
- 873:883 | 40.6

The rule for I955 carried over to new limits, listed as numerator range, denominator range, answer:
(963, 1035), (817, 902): 0.91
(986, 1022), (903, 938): 1.13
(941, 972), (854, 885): 0.73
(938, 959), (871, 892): 0.90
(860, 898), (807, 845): 0.97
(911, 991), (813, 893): 0.84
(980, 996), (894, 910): 1.05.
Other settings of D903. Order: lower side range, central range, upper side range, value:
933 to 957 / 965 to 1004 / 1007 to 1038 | 0.153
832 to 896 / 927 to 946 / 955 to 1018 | -0.161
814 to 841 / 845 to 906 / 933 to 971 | -0.056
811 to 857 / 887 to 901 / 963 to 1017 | -0.060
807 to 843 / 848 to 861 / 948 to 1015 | 0.016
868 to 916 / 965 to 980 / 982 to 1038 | 0.437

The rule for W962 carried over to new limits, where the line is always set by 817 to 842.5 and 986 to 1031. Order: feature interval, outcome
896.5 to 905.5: 0.05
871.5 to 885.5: 0.02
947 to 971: 0.48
